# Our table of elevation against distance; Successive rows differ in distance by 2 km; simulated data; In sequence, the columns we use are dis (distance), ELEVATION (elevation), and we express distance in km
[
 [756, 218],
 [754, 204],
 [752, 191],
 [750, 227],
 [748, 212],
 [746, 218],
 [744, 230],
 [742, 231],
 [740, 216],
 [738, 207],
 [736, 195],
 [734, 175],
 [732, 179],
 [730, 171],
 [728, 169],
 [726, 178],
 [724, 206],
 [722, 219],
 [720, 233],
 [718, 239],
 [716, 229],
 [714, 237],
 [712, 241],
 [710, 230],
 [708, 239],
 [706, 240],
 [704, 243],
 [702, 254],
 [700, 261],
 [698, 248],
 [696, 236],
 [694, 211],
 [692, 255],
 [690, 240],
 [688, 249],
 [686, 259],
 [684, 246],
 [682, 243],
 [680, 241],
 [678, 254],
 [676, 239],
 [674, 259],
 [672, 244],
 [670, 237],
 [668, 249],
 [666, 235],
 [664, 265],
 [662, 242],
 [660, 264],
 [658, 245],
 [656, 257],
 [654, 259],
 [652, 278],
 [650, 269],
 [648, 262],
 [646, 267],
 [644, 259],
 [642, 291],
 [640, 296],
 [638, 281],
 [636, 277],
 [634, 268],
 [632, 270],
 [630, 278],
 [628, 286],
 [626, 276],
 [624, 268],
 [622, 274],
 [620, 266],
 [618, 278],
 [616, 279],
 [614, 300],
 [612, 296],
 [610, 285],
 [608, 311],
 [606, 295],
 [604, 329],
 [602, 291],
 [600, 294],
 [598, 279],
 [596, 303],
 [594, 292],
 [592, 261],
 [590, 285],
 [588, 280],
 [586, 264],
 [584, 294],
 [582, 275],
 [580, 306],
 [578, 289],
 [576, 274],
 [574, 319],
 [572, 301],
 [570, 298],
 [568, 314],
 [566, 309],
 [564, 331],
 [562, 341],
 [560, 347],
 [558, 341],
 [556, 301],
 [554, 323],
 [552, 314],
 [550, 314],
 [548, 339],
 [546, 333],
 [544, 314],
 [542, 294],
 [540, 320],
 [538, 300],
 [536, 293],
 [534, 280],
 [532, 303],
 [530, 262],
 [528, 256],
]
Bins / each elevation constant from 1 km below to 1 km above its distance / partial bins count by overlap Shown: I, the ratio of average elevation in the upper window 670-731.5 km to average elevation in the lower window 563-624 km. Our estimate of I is 0.80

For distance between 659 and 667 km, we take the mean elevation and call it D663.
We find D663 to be 252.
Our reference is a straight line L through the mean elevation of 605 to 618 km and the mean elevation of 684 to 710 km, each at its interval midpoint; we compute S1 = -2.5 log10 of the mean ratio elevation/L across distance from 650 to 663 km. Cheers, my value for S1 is 0.04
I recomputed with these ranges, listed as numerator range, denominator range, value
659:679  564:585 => 0.83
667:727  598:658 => 0.85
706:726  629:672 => 0.87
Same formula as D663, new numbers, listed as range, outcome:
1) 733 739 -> 192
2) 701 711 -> 241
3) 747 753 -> 210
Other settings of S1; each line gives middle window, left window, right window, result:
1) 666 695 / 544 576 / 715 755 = -0.01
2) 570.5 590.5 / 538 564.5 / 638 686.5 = 0.06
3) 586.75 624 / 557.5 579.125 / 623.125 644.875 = 0.02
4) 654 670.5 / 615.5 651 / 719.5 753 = 0.02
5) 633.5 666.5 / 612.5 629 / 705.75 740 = -0.03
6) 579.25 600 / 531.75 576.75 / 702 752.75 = 0.03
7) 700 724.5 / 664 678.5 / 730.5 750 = -0.06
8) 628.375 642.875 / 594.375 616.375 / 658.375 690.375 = -0.02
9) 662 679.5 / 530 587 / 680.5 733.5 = 0.00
